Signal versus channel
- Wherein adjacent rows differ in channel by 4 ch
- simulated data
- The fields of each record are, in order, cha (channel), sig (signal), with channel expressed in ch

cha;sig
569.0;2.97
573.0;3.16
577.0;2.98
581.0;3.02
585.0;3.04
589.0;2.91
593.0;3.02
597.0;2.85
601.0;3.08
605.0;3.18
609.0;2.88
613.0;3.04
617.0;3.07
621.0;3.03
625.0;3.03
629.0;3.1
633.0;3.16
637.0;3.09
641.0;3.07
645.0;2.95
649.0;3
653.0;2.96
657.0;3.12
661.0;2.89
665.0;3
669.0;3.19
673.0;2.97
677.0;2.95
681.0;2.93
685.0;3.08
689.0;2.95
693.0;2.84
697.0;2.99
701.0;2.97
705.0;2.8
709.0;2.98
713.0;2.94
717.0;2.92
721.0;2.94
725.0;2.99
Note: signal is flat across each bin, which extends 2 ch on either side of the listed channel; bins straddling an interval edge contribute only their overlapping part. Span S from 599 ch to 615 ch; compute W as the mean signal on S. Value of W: 3.04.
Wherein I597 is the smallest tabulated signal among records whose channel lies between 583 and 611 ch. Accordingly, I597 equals 2.85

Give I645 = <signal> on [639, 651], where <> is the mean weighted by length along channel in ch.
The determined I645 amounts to 3.01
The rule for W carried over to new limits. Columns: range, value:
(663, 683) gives 3.01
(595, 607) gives 3.04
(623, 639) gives 3.09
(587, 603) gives 2.97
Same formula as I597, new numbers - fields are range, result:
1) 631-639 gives 3.09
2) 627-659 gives 2.95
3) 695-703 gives 2.97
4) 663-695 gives 2.84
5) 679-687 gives 2.93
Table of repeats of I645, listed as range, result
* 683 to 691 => 3.02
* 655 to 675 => 3.03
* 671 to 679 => 2.96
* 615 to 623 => 3.05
